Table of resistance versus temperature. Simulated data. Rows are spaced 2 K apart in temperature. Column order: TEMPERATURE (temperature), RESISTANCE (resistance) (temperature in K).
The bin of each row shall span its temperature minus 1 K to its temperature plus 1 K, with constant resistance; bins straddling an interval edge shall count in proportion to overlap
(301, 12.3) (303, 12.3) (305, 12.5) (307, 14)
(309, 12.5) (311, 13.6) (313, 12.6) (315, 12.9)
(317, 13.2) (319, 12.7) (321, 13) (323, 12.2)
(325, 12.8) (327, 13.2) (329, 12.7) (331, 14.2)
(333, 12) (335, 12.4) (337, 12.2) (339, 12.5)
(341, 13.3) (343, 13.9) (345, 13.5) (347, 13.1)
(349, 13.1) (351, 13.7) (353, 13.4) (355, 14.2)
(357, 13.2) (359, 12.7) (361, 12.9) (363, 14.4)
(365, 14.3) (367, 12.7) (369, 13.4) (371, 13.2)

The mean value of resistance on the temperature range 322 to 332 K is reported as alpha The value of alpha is 13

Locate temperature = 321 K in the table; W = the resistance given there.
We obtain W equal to 13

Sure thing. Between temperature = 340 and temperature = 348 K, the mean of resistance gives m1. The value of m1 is 13.5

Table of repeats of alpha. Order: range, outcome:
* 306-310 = 13.2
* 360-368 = 13.6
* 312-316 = 12.8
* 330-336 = 12.9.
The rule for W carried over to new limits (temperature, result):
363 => 14.4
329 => 12.7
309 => 12.5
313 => 12.6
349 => 13.1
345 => 13.5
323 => 12.2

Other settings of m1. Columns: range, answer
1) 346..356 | 13.5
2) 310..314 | 13.1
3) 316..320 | 12.9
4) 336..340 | 12.3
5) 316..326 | 12.8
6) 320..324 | 12.6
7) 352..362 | 13.3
